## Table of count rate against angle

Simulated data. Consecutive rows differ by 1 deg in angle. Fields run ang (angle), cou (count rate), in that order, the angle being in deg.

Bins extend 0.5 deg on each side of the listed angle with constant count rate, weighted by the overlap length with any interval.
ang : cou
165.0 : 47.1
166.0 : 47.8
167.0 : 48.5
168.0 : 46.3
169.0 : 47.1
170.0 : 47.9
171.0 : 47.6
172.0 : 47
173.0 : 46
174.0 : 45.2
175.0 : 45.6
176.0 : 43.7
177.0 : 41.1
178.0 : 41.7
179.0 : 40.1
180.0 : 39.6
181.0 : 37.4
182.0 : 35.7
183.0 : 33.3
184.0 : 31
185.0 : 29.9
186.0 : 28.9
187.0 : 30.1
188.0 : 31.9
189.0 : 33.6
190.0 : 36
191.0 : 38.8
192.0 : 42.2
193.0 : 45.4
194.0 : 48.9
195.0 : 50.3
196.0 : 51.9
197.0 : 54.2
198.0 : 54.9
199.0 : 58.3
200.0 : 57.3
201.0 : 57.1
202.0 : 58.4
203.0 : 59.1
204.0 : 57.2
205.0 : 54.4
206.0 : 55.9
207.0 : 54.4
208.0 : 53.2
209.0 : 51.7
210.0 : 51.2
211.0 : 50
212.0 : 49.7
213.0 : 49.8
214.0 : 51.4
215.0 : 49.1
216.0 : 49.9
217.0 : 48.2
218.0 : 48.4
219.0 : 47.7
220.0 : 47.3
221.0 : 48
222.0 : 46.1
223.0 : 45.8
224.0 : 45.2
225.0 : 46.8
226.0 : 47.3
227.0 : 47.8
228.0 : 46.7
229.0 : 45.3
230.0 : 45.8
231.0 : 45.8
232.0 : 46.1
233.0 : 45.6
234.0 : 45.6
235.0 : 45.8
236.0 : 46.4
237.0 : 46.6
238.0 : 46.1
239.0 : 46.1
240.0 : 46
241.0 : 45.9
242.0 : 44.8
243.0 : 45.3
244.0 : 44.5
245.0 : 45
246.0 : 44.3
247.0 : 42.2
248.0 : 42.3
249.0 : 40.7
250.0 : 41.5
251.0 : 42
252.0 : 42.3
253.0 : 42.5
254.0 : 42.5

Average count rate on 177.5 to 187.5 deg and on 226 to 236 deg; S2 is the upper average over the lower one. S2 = 1.33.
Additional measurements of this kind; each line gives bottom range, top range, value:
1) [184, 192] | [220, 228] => 1.41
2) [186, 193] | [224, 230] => 1.31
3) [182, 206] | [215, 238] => 1.03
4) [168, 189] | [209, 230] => 1.22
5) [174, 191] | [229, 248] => 1.24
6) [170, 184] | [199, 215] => 1.30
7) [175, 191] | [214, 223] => 1.34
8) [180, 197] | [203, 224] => 1.32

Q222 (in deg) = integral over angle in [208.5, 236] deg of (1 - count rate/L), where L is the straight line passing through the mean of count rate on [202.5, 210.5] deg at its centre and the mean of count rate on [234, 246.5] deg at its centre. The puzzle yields 1.5 deg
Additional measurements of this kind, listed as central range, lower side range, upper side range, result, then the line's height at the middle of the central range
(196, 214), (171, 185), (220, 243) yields -4.60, 43.3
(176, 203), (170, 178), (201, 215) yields 3.44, 49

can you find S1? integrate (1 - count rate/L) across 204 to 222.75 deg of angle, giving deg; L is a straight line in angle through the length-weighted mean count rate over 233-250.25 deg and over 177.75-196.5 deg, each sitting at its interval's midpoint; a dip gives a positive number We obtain -4.2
